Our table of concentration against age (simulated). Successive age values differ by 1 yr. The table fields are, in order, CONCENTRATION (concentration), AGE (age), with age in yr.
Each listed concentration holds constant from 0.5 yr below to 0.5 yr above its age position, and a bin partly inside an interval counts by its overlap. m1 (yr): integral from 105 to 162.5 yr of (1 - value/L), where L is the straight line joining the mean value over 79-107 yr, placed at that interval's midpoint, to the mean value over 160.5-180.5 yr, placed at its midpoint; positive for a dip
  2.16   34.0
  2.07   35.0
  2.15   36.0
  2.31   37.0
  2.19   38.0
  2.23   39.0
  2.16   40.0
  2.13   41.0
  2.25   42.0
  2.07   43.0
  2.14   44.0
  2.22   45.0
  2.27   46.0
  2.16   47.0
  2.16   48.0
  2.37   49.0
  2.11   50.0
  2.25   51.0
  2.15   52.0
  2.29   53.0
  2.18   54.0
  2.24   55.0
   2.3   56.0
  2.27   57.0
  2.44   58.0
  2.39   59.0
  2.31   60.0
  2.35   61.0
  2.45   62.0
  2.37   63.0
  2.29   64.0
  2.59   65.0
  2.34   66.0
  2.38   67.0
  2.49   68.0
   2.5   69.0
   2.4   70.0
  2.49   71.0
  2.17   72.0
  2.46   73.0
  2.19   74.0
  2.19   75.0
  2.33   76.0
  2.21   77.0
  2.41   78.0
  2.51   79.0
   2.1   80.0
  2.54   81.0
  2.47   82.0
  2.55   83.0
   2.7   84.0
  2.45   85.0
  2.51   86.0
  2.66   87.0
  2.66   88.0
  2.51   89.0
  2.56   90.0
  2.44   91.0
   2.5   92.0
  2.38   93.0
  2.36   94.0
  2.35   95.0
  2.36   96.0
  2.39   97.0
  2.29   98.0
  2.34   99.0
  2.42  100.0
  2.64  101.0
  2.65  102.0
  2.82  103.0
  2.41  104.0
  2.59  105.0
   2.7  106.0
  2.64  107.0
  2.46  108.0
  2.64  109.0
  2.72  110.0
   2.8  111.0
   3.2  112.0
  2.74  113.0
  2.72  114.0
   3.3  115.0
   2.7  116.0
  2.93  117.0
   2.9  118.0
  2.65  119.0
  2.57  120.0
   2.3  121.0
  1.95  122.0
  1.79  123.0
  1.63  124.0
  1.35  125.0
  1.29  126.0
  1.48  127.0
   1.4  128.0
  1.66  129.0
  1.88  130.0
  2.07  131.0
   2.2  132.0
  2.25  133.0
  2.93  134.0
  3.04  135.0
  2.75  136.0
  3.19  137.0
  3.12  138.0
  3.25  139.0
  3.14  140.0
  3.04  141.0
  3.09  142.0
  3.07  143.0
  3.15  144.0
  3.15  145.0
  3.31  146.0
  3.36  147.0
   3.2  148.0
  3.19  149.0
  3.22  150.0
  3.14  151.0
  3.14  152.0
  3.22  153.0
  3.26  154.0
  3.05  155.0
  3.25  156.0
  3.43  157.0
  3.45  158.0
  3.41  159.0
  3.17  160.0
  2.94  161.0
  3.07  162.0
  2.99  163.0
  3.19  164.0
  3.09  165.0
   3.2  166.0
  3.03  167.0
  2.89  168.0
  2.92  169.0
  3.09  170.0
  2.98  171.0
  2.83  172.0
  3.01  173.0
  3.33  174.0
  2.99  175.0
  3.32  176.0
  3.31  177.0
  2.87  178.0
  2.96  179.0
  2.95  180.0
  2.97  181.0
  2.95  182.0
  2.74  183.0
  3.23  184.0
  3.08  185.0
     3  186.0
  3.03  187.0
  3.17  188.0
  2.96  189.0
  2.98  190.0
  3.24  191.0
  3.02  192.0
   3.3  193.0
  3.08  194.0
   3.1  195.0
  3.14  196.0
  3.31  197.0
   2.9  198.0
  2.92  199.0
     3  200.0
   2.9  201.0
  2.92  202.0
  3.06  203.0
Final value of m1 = 1.0 yr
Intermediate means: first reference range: 2.5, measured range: 2.75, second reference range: 3.05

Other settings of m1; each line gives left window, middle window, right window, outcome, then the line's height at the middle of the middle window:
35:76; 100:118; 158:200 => -0.79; 2.62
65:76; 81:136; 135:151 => 6.55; 2.78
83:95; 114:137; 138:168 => 4.99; 2.89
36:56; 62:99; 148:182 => 0.73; 2.47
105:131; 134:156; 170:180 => -3.82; 2.68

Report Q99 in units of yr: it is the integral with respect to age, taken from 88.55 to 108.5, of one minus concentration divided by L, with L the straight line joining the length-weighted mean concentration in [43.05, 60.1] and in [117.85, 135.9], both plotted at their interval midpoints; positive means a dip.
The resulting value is -3.3 yr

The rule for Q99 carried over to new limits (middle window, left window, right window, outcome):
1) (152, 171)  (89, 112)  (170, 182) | -1.27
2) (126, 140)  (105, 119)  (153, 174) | 2.60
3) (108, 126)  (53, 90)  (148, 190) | 1.54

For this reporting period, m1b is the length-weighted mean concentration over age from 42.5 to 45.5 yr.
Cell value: 2.14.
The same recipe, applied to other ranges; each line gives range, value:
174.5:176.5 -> 3.16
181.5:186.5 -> 3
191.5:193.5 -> 3.16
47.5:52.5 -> 2.21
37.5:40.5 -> 2.19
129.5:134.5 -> 2.27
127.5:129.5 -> 1.53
